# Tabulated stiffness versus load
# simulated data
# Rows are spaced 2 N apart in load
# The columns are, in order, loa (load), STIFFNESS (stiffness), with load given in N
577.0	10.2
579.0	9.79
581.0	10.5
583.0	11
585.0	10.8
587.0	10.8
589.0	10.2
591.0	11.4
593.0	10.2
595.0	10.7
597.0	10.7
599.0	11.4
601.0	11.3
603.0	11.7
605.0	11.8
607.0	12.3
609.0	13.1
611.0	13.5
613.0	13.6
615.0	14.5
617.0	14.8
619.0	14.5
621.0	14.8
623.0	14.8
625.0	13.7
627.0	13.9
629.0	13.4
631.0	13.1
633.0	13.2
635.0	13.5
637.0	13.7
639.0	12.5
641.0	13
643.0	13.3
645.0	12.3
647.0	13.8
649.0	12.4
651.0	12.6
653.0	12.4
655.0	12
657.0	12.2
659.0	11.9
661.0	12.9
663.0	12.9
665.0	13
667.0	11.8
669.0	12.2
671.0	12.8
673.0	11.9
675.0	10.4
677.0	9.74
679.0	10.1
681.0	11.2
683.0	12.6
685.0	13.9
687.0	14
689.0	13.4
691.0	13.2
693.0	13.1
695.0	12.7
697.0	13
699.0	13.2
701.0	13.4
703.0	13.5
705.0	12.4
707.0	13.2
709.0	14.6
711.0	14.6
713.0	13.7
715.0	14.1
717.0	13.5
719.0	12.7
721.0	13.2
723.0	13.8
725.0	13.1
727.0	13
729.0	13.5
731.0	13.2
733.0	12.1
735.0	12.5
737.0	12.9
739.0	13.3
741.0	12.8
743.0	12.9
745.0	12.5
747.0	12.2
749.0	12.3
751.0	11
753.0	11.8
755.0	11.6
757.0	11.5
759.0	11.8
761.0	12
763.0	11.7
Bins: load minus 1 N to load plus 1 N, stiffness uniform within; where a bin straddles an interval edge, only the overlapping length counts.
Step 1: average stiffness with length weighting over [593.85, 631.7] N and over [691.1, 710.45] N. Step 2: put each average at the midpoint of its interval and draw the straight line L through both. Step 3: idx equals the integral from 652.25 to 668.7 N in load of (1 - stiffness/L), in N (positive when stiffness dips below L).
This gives 1.0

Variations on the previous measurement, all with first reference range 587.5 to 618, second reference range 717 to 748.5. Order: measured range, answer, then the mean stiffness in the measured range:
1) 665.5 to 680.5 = 1.4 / 11.3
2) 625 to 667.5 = -1.8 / 12.9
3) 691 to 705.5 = -0.4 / 13.1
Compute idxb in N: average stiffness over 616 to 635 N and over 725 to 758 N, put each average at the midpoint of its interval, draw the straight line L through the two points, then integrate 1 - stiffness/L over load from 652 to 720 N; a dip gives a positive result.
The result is 2.4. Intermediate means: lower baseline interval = 14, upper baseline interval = 12.5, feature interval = 12.7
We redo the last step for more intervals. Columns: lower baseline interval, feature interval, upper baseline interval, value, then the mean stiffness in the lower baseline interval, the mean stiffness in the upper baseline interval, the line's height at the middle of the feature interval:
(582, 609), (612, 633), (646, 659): -4.0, 11.2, 12.5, 11.8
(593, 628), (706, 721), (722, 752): -1.1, 12.9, 12.7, 12.8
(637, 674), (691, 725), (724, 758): -2.4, 12.6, 12.5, 12.5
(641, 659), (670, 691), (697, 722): 1.6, 12.6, 13.5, 13.1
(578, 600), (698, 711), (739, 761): -2.0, 10.7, 12.1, 11.7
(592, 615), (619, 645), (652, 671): -3.0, 12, 12.4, 12.2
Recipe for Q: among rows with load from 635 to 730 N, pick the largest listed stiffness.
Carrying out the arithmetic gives 14.6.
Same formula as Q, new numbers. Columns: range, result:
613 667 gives 14.8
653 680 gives 13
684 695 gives 14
